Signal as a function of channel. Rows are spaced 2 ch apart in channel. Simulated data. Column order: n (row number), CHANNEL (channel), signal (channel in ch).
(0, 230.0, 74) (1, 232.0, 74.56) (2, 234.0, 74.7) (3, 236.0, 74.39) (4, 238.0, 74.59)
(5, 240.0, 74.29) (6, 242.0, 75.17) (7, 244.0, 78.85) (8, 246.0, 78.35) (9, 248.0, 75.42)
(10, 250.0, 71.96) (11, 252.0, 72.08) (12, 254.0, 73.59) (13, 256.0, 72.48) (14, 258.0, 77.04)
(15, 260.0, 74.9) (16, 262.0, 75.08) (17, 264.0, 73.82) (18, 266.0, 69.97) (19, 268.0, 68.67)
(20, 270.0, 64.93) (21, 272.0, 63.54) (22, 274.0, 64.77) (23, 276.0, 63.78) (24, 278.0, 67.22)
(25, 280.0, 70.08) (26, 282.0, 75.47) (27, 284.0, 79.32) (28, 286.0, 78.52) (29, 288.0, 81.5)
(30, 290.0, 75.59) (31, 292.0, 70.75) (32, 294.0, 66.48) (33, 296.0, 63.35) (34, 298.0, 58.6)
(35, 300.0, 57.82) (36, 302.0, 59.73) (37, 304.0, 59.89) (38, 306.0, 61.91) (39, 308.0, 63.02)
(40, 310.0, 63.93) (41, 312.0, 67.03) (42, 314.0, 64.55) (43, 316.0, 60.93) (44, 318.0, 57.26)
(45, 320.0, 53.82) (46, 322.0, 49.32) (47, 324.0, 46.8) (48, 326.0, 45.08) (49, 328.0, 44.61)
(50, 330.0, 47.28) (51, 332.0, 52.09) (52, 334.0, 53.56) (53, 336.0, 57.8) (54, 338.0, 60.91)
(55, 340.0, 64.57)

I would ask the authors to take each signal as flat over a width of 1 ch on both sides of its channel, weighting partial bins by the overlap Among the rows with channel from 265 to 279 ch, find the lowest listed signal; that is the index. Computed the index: 63.54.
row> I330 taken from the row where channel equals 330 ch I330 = 47.28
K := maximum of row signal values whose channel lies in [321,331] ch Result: 49.32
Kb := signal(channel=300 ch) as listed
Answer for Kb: 57.82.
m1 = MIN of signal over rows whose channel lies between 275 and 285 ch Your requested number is 63.78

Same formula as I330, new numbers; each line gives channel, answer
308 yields 63.02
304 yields 59.89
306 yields 61.91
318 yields 57.26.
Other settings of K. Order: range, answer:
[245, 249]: 78.35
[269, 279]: 67.22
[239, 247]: 78.85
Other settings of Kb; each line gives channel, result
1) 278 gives 67.22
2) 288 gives 81.5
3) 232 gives 74.56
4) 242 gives 75.17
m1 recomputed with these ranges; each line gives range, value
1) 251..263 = 72.08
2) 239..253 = 71.96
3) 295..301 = 57.82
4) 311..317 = 60.93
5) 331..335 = 52.09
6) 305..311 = 61.91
